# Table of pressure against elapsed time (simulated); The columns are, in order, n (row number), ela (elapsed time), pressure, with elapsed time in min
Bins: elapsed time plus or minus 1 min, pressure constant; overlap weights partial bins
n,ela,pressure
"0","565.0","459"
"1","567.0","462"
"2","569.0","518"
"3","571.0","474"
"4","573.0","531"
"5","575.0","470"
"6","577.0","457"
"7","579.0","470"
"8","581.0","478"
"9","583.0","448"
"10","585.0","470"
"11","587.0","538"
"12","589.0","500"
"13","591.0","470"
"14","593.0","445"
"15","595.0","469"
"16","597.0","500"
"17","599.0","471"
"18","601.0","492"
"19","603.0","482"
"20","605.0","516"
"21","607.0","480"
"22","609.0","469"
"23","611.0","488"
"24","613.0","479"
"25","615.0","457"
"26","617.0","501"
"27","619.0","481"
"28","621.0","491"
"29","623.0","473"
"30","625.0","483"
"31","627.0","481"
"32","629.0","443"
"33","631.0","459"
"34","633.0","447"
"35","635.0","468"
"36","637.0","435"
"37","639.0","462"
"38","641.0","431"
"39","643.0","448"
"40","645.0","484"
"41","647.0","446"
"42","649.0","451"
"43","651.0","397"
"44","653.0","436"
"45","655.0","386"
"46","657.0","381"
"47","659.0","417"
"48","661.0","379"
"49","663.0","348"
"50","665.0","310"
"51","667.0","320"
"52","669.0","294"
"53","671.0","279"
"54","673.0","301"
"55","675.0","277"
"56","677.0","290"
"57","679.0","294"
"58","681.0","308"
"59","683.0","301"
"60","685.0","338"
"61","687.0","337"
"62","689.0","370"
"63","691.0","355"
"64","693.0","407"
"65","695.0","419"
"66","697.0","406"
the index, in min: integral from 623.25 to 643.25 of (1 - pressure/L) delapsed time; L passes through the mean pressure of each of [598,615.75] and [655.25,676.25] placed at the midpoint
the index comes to -2.0 min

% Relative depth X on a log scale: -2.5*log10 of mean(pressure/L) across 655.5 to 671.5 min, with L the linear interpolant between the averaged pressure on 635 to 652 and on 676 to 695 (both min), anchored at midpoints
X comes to 0.15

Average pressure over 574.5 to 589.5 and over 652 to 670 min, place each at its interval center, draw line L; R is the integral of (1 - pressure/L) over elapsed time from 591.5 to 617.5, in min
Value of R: -2.0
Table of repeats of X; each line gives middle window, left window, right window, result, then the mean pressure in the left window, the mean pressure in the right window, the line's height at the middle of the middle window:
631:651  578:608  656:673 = -0.168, 482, 339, 386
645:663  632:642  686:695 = 0.033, 449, 373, 425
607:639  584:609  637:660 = -0.030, 485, 431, 458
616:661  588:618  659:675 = -0.145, 481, 322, 393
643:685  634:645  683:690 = 0.116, 452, 342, 394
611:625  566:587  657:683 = -0.176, 481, 320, 409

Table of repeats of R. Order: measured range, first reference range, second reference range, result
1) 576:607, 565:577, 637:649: -0.29 min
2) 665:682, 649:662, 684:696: 3.97 min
